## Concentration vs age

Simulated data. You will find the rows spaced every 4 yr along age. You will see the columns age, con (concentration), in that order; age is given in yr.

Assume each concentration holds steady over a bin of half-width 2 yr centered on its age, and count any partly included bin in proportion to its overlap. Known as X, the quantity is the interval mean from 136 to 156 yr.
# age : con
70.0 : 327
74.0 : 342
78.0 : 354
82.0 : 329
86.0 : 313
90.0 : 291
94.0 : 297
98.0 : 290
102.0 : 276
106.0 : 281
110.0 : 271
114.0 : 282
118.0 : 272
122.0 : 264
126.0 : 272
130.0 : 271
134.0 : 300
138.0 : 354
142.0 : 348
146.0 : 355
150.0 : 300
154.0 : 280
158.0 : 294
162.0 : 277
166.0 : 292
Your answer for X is 327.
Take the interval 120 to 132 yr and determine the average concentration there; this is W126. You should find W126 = 269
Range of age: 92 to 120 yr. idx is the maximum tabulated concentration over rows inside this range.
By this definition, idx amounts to 297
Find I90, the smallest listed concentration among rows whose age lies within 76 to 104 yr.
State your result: 276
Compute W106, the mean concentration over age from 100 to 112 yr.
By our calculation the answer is 276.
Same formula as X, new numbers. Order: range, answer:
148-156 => 290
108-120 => 275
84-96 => 300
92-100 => 294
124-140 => 299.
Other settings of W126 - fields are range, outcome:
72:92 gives 326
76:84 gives 342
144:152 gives 328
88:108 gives 287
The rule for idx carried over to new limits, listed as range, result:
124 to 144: 354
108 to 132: 282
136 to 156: 355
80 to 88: 329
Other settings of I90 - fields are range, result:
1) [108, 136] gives 264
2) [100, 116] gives 271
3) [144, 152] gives 300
